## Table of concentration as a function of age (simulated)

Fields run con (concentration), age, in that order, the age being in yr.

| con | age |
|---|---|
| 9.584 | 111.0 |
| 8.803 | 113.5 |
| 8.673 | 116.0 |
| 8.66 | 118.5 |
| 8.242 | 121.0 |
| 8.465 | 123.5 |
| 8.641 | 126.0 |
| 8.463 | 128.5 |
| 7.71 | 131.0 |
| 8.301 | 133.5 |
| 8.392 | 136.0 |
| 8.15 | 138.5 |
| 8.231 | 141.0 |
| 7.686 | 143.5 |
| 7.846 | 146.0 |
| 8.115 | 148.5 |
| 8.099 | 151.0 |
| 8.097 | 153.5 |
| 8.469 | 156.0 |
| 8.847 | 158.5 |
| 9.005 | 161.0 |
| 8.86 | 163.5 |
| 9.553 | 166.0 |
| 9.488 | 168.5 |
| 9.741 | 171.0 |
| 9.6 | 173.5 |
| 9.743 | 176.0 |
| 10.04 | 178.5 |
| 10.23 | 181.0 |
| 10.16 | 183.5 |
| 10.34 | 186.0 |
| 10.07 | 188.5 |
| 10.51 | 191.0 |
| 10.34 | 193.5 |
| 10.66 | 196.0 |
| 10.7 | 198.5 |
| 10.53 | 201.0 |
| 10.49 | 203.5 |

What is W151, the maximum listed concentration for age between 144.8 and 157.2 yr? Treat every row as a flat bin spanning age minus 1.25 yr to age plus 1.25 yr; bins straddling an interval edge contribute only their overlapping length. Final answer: 8.469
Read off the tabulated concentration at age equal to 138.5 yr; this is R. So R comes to 8.15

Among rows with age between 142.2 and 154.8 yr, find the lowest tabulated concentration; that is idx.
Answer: 7.686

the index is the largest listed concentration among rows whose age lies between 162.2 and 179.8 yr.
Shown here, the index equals 10.04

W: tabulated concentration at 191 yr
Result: 10.51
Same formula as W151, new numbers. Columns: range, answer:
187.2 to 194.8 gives 10.51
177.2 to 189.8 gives 10.34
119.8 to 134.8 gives 8.641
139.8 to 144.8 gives 8.231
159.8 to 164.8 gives 9.005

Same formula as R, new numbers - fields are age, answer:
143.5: 7.686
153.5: 8.097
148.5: 8.115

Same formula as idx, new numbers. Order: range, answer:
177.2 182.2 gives 10.04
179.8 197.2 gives 10.07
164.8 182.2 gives 9.488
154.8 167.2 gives 8.469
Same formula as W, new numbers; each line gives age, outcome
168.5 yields 9.488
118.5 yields 8.66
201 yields 10.53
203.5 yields 10.49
